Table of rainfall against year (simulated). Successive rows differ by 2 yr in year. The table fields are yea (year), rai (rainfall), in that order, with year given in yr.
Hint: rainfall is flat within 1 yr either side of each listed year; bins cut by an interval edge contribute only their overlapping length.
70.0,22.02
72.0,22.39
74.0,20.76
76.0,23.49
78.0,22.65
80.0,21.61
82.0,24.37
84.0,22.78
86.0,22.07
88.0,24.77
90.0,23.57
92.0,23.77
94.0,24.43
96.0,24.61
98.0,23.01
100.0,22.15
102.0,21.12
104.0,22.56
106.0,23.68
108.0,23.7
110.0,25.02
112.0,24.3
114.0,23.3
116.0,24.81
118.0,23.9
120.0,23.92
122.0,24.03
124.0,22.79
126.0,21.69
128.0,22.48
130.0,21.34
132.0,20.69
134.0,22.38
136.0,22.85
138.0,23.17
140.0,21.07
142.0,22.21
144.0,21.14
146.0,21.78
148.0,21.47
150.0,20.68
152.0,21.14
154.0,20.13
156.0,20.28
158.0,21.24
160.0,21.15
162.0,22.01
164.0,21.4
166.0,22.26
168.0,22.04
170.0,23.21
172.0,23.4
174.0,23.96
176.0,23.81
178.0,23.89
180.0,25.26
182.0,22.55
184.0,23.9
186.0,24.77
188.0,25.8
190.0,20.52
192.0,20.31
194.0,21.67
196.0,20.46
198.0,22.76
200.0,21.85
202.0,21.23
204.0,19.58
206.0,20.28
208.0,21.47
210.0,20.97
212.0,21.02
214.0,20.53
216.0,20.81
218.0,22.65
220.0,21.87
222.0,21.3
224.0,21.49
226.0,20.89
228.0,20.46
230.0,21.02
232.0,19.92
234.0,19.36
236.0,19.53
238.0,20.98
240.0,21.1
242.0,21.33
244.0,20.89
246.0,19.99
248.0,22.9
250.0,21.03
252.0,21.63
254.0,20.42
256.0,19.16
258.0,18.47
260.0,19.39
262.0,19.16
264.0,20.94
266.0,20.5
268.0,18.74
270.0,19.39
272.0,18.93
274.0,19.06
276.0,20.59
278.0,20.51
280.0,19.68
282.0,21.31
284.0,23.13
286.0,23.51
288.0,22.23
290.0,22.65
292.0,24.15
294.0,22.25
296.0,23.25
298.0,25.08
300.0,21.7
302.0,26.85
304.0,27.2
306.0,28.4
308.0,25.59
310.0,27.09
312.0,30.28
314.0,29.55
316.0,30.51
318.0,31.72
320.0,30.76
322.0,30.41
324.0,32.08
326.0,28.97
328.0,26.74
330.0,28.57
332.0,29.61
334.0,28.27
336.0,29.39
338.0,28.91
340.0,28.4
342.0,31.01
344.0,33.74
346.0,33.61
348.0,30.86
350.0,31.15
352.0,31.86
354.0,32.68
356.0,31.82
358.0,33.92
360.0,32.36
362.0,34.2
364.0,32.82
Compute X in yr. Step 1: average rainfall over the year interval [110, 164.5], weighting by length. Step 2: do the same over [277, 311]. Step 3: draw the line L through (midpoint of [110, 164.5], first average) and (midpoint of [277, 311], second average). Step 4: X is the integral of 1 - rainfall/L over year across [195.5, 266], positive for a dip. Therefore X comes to 7.2 yr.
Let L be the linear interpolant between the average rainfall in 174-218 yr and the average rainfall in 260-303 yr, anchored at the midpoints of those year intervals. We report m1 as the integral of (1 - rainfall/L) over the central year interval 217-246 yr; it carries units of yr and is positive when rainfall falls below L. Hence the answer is 1.3 yr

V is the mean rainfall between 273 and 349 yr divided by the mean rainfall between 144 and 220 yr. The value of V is 1.22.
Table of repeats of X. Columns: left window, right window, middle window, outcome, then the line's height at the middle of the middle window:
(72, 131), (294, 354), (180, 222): 6.4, 25.8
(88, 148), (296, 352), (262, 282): 5.6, 27.5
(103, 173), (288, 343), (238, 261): 4.6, 25.7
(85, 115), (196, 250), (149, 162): 0.9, 22.4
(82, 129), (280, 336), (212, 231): 3.1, 25.3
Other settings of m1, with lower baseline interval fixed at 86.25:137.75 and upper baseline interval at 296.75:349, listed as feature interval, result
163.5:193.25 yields 2.24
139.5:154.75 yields 1.86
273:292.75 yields 4.44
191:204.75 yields 2.38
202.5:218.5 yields 3.12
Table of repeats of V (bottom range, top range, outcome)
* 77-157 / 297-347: 1.28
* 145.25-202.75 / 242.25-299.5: 0.95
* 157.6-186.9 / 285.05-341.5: 1.19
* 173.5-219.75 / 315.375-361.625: 1.39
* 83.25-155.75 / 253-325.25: 1.05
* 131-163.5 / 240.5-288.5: 0.96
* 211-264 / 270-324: 1.20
